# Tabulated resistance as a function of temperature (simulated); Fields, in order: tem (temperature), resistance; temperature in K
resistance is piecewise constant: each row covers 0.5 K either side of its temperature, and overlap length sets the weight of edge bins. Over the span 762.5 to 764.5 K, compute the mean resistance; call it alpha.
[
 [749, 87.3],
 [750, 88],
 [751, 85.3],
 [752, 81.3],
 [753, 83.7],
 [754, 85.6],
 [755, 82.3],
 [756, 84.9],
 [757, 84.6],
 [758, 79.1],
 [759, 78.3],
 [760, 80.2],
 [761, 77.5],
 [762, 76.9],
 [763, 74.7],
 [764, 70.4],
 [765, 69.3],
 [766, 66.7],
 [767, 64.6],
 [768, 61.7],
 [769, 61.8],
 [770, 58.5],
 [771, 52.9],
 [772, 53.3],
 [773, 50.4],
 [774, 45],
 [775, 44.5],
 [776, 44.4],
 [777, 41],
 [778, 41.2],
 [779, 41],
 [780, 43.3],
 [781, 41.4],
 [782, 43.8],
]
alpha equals 72.6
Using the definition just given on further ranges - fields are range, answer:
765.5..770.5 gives 62.7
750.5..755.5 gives 83.6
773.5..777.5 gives 43.7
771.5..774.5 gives 49.6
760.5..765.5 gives 73.8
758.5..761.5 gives 78.7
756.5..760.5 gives 80.5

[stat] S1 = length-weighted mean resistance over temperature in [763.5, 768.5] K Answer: 66.5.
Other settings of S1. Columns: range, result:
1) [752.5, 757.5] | 84.2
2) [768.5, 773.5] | 55.4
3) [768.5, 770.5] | 60.1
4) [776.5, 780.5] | 41.6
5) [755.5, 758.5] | 82.9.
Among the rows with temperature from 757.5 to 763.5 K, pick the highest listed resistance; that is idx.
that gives 80.2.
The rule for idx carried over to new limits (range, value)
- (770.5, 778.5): 53.3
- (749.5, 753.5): 88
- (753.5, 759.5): 85.6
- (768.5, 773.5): 61.8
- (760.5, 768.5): 77.5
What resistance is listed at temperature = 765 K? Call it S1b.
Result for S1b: 69.3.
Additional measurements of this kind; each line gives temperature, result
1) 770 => 58.5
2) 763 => 74.7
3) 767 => 64.6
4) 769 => 61.8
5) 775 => 44.5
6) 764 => 70.4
